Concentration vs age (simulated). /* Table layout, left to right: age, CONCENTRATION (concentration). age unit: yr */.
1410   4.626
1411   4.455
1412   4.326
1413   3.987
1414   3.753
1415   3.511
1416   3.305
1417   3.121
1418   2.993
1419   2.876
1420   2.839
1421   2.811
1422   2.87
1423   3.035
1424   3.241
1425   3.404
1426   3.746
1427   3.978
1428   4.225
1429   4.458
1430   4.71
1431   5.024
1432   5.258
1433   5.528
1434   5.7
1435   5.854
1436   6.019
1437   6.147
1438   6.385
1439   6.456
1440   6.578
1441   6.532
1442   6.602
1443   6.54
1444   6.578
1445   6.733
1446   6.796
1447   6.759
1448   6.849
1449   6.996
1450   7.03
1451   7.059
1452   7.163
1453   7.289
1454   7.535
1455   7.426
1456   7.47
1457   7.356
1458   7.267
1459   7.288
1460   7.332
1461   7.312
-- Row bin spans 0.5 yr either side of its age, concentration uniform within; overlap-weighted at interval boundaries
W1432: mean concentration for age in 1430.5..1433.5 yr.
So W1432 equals 5.27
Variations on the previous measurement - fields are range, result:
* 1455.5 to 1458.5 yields 7.36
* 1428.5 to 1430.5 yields 4.58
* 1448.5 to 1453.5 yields 7.11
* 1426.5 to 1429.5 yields 4.22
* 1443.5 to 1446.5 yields 6.7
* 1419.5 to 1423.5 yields 2.89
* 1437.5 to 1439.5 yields 6.42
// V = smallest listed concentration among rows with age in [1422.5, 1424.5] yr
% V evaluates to 3.035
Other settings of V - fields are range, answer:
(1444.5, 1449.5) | 6.733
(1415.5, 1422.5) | 2.811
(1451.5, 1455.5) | 7.163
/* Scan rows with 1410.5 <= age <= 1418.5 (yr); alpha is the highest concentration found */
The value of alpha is 4.455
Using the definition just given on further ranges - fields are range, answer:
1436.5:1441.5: 6.578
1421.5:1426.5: 3.746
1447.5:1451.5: 7.059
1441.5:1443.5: 6.602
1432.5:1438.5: 6.385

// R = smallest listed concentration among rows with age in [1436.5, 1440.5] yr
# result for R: 6.147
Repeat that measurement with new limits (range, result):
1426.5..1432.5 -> 3.978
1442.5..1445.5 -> 6.54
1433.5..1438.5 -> 5.7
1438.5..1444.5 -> 6.456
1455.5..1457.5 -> 7.356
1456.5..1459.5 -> 7.267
